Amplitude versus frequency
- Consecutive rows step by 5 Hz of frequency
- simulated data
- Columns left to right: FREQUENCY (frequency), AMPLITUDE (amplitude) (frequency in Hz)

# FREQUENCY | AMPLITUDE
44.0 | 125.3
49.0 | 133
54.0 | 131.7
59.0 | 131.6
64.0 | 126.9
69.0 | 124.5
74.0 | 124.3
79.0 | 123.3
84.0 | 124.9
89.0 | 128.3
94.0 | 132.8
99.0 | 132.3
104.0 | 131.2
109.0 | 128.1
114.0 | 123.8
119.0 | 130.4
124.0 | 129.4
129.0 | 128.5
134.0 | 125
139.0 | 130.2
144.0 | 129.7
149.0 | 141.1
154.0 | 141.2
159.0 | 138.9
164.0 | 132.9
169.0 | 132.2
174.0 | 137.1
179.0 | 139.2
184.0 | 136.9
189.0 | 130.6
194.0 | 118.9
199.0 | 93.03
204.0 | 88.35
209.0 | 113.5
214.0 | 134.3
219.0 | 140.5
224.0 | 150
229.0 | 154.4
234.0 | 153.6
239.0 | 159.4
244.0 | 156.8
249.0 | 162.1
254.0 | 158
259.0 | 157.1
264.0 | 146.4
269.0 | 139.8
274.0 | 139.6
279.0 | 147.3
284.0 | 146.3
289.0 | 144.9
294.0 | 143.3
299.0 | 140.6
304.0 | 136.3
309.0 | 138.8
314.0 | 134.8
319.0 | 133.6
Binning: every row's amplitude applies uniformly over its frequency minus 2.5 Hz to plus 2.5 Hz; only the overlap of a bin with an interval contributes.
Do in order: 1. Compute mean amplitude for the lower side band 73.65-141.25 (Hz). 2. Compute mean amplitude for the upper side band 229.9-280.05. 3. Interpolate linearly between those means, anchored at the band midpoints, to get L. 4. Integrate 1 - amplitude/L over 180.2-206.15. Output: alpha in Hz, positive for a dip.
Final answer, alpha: 4.9 Hz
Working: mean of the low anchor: 128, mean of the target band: 115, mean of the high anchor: 152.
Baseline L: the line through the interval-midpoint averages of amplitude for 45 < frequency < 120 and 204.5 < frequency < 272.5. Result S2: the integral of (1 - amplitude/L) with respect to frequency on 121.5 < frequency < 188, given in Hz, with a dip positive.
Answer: 1.33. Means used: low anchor 128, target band 134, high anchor 146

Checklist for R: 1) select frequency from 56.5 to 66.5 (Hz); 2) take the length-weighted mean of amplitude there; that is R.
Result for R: 129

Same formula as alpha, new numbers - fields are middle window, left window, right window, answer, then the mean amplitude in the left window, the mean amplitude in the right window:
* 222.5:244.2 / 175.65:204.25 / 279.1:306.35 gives -4.1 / 121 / 143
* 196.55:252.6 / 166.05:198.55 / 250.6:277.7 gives 1.1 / 130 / 149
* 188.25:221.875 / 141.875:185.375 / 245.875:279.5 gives 6.1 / 137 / 150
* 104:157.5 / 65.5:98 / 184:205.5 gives -4.8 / 127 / 112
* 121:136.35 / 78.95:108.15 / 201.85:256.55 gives 0.6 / 129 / 143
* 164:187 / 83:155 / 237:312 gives 0.1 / 130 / 148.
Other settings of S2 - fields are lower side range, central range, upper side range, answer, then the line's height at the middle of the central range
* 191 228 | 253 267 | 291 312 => -2.29 Hz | 131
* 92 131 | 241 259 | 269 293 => -2.22 Hz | 141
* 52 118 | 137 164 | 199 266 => -0.34 Hz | 134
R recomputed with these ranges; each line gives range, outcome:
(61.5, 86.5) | 125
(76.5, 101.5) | 128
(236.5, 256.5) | 159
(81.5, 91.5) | 127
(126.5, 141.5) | 128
